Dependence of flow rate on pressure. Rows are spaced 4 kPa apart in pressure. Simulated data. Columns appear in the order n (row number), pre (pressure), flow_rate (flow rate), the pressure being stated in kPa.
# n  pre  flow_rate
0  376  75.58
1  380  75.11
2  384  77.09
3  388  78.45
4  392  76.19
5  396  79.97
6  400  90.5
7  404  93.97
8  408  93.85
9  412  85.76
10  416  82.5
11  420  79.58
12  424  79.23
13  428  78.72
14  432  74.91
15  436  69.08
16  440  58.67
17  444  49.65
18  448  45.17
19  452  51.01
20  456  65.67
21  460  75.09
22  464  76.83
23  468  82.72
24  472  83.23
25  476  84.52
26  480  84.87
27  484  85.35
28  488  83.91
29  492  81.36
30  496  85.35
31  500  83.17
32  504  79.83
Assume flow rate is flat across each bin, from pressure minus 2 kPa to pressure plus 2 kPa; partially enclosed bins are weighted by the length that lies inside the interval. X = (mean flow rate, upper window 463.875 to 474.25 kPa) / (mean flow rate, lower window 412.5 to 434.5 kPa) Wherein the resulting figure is 1.03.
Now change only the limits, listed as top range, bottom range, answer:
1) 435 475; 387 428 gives 0.79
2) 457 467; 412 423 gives 0.93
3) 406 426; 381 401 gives 1.06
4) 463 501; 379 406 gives 1.02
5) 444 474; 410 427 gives 0.82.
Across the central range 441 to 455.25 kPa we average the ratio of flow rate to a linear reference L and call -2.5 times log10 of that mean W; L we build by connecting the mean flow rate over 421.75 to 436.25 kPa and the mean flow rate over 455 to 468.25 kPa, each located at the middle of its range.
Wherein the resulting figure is 0.43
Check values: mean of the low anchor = 76.3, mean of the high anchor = 74.8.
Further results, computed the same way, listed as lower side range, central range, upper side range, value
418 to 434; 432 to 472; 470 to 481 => 0.24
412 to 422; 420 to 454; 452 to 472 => 0.22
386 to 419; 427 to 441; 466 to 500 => 0.20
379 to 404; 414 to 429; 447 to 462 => -0.13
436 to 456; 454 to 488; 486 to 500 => -0.15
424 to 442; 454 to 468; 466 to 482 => 0.08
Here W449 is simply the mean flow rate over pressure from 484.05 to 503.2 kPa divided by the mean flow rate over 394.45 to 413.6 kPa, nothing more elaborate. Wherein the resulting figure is 0.94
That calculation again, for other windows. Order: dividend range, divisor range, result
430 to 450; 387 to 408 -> 0.70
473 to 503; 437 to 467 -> 1.37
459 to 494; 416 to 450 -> 1.21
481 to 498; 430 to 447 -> 1.36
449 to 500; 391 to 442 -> 0.97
